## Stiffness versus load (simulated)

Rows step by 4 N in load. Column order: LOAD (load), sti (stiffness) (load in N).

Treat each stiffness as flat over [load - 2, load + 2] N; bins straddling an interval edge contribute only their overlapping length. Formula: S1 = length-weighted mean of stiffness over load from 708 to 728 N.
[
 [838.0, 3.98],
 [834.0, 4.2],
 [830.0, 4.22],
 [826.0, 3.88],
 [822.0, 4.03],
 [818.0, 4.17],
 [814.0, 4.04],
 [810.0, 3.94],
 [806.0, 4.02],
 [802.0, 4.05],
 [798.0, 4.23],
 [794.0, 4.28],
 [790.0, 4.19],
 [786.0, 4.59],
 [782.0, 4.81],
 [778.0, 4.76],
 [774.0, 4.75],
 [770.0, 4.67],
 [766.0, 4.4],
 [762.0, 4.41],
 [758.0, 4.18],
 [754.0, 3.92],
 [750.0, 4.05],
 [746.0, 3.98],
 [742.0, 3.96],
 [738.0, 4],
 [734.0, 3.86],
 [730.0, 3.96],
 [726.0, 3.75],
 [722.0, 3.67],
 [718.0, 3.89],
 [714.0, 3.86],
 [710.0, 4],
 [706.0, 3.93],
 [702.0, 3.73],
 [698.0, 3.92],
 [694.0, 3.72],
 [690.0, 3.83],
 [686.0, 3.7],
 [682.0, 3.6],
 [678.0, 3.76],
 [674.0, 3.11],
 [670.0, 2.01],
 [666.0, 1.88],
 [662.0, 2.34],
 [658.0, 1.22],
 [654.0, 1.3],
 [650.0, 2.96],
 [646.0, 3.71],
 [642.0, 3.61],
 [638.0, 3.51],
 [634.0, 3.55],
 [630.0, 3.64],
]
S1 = 3.83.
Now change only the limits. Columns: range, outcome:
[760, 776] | 4.56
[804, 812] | 3.98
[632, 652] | 3.47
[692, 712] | 3.86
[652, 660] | 1.26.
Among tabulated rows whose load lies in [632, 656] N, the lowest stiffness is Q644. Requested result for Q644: 1.3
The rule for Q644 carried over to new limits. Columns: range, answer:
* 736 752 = 3.96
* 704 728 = 3.67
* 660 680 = 1.88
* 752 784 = 3.92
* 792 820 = 3.94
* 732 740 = 3.86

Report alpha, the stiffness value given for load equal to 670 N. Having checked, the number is 2.01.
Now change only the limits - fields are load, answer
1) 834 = 4.2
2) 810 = 3.94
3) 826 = 3.88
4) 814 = 4.04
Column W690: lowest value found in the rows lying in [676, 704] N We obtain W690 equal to 3.6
